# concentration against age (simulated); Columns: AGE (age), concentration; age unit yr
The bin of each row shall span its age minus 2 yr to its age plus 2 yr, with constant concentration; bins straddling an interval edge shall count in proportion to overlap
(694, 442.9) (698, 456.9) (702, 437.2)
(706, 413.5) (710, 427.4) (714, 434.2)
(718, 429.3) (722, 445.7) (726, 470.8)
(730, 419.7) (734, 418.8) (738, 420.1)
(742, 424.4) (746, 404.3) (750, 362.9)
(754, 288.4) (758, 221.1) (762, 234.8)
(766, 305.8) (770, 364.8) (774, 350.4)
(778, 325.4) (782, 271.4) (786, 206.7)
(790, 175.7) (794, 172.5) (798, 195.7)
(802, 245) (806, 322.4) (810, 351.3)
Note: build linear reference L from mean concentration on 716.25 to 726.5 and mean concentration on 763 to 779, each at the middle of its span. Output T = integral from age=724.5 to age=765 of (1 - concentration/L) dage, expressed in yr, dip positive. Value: 3.25 yr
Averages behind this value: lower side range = 446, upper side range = 331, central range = 364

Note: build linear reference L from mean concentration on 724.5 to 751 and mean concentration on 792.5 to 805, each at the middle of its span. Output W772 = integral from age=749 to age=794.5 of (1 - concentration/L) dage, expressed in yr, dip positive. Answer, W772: 4.4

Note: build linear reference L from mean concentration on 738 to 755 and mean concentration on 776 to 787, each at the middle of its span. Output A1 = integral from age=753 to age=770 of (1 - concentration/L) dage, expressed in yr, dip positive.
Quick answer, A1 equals 3.0 yr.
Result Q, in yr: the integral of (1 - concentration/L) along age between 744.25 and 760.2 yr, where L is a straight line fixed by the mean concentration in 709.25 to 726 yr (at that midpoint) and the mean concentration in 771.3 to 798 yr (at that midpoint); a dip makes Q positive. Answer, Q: 1.2 yr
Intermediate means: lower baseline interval 439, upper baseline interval 249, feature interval 317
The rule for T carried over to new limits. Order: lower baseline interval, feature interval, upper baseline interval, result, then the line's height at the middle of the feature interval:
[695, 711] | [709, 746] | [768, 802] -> -4.9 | 382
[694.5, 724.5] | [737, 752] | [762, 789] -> -1.7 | 361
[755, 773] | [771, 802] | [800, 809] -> 4.5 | 289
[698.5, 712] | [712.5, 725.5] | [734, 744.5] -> -0.4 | 426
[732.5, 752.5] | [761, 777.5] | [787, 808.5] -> -0.3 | 317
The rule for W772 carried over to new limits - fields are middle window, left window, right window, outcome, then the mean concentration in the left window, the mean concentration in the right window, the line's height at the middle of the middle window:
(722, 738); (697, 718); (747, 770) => -2.7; 432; 295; 372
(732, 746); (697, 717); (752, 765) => -4.3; 432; 253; 321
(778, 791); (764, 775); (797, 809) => 3.0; 339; 267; 307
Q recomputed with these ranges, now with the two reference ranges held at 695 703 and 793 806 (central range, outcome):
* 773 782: -1.6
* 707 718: -0.3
